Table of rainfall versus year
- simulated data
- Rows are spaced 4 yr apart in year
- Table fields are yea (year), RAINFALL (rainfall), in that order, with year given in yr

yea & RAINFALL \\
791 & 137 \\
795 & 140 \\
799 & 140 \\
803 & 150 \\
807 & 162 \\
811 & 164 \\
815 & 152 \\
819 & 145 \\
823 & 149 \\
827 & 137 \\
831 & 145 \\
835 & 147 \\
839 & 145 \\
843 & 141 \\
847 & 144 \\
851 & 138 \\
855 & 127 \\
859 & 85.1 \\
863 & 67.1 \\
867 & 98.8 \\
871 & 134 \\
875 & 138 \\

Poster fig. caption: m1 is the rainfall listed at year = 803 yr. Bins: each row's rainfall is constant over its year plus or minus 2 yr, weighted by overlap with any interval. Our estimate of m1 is 150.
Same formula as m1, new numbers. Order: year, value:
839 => 145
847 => 144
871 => 134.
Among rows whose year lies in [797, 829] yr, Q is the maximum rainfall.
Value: 164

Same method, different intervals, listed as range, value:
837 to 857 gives 145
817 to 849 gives 149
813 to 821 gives 152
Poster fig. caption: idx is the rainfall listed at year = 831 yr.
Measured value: 145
